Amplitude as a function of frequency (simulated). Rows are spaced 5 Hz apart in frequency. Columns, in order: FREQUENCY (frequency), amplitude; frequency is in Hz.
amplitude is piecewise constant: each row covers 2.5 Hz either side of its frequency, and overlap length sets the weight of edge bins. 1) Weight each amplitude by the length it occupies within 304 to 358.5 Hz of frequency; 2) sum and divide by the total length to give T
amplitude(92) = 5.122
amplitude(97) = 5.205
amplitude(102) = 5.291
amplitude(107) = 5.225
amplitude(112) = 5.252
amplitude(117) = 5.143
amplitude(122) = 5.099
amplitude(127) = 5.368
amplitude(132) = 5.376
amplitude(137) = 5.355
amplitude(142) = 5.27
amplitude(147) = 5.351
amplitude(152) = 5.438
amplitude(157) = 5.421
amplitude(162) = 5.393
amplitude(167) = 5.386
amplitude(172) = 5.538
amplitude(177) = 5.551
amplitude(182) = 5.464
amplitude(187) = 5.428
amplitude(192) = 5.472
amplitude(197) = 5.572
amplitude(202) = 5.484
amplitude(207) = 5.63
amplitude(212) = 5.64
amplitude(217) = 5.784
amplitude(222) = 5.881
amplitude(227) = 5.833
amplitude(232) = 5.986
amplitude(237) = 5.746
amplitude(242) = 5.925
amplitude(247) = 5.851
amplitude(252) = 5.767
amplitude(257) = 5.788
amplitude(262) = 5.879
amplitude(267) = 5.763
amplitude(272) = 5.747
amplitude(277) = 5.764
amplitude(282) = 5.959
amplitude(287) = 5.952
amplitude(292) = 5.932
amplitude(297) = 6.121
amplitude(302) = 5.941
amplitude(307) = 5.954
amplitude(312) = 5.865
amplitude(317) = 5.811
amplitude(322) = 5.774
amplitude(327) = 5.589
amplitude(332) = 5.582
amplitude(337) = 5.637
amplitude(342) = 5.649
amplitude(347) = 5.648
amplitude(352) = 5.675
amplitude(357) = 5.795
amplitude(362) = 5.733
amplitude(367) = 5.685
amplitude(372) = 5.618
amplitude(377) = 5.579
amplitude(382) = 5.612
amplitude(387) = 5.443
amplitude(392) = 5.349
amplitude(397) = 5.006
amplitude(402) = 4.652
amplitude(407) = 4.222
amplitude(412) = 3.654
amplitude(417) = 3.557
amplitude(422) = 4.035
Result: 5.73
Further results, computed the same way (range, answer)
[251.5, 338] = 5.83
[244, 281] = 5.8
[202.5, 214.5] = 5.61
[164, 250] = 5.66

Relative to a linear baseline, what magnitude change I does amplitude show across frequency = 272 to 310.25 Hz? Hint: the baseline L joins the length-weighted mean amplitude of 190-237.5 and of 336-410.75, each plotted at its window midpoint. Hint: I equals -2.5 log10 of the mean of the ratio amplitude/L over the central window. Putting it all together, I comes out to -0.07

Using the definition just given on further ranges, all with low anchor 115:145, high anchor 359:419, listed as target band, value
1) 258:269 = -0.13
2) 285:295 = -0.16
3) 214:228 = -0.13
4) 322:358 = -0.12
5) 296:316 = -0.17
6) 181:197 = -0.05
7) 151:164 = -0.03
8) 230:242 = -0.14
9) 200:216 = -0.08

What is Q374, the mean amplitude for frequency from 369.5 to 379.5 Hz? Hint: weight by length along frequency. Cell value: 5.6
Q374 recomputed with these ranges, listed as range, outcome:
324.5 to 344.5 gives 5.61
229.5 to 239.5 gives 5.87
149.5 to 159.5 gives 5.43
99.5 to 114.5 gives 5.26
